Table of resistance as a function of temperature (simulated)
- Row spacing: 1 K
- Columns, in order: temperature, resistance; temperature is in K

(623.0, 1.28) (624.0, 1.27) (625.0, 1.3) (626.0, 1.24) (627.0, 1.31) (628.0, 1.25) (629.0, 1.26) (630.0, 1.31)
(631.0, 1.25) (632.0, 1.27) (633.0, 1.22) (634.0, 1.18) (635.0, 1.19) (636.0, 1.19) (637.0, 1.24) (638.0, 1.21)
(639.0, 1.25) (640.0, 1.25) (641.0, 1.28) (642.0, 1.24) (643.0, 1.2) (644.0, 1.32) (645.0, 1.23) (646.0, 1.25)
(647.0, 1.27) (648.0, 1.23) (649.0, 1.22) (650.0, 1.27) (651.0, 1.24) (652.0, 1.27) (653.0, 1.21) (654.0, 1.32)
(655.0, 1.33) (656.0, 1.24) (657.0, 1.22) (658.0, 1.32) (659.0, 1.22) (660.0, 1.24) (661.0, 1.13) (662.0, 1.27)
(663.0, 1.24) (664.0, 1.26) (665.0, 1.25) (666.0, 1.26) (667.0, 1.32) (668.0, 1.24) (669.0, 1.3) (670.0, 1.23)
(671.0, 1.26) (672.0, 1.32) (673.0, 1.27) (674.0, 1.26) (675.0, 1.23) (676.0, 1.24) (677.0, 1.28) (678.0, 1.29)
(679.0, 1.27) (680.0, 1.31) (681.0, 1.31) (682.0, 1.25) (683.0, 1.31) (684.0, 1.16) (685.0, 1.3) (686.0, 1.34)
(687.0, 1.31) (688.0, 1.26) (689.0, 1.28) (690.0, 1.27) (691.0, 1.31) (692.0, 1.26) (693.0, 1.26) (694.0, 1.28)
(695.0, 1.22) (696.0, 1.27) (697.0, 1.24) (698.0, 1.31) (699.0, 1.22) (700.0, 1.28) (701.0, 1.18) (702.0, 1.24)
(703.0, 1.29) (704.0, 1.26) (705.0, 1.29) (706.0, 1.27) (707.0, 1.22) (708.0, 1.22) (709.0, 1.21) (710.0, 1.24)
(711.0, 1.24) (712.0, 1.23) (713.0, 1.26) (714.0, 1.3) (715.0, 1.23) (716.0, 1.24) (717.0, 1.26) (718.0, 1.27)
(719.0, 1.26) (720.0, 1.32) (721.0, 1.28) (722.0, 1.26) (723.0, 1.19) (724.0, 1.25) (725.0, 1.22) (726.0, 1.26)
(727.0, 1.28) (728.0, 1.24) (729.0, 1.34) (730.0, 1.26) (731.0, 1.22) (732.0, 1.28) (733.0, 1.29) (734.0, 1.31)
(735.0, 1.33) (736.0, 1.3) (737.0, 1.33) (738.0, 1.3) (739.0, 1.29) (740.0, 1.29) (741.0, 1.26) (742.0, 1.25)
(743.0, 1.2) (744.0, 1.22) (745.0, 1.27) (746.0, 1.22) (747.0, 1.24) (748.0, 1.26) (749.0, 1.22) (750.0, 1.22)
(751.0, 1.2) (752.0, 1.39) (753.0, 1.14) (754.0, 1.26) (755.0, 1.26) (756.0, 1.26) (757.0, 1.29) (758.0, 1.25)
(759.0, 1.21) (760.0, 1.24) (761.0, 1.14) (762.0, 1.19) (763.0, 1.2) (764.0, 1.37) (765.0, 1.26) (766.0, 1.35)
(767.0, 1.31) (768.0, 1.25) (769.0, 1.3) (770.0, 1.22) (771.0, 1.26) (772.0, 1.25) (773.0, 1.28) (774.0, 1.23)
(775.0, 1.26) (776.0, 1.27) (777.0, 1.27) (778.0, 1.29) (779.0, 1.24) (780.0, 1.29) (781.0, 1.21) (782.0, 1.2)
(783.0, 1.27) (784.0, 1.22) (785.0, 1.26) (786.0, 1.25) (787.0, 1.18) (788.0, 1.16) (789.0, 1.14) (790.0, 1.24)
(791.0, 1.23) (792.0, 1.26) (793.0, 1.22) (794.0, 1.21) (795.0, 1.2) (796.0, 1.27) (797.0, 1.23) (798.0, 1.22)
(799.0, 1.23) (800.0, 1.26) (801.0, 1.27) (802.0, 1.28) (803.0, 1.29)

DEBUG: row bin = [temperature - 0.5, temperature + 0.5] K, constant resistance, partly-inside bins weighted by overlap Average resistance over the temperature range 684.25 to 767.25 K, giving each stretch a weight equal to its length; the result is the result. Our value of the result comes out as 1.26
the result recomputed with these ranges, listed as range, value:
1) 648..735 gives 1.26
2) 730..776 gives 1.26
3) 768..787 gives 1.25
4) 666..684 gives 1.27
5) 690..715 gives 1.25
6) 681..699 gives 1.27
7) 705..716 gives 1.24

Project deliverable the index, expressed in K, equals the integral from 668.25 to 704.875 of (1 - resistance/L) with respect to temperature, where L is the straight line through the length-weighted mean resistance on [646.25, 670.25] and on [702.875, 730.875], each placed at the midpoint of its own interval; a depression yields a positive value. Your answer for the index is -0.4 K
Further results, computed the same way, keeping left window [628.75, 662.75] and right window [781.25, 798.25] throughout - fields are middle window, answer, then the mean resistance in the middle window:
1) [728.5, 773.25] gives -1.2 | 1.26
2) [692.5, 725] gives -0.5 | 1.25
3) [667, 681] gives -0.4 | 1.27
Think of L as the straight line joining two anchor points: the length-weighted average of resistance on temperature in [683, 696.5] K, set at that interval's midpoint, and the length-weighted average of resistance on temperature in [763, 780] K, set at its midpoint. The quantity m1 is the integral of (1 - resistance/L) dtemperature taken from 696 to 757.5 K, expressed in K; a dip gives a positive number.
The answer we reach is 0.7 K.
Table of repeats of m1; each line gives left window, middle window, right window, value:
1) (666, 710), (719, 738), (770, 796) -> -0.35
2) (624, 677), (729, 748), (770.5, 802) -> -0.43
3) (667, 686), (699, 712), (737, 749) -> 0.22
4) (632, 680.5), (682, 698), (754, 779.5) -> -0.23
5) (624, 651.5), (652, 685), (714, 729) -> -0.27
